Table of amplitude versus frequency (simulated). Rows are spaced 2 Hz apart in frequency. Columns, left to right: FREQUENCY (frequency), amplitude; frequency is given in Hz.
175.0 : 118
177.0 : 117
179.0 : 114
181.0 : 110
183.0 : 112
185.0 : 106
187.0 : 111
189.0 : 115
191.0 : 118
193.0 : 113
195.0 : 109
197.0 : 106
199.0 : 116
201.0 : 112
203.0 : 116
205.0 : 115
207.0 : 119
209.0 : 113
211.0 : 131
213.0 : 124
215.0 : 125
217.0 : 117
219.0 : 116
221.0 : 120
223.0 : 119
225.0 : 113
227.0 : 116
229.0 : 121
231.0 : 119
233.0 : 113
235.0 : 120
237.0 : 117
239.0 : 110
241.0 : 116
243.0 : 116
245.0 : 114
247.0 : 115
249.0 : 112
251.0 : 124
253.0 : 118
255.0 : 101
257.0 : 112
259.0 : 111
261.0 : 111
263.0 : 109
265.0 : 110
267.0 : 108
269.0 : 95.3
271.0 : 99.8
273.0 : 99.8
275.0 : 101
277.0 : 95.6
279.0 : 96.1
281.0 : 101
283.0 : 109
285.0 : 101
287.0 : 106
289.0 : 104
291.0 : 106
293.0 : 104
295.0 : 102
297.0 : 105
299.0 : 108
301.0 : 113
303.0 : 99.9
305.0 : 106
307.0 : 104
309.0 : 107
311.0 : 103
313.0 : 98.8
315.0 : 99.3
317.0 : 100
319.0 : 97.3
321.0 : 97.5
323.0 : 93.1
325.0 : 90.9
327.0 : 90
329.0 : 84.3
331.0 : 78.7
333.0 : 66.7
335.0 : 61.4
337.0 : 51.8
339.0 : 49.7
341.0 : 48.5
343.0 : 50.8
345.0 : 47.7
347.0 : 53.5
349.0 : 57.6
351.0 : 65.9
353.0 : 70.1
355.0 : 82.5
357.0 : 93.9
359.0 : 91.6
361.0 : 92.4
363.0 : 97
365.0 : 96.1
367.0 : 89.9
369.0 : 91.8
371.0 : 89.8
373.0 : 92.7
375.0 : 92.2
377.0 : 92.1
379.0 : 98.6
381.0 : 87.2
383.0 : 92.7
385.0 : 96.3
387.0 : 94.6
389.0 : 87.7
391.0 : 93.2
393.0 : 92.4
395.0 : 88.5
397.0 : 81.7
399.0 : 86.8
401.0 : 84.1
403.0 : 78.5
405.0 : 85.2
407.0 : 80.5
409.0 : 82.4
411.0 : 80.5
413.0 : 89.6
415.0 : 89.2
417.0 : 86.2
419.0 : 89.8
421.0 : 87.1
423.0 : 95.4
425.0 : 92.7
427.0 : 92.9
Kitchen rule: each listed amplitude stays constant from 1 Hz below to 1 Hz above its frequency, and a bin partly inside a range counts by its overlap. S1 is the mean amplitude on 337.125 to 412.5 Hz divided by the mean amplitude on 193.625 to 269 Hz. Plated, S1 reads 0.71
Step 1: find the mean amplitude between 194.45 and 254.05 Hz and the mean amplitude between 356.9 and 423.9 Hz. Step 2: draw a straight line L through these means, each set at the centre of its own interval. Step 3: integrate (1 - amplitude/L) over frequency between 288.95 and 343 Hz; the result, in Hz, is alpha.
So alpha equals 6.2 Hz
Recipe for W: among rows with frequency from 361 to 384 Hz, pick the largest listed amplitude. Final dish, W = 98.6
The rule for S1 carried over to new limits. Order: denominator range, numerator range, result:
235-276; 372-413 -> 0.80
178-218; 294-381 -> 0.75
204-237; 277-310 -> 0.88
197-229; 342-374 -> 0.67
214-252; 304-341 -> 0.74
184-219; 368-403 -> 0.78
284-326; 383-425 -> 0.86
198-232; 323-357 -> 0.57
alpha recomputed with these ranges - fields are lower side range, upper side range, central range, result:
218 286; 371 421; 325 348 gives 8.1 Hz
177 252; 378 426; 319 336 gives 2.7 Hz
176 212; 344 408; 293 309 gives -1.4 Hz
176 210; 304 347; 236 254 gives -2.7 Hz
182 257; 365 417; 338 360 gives 7.0 Hz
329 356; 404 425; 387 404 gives -1.5 Hz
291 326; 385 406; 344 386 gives 3.6 Hz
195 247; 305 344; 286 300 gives -1.7 Hz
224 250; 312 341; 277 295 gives -1.1 Hz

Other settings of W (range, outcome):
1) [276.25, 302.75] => 113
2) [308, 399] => 107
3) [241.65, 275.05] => 124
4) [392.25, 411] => 92.4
